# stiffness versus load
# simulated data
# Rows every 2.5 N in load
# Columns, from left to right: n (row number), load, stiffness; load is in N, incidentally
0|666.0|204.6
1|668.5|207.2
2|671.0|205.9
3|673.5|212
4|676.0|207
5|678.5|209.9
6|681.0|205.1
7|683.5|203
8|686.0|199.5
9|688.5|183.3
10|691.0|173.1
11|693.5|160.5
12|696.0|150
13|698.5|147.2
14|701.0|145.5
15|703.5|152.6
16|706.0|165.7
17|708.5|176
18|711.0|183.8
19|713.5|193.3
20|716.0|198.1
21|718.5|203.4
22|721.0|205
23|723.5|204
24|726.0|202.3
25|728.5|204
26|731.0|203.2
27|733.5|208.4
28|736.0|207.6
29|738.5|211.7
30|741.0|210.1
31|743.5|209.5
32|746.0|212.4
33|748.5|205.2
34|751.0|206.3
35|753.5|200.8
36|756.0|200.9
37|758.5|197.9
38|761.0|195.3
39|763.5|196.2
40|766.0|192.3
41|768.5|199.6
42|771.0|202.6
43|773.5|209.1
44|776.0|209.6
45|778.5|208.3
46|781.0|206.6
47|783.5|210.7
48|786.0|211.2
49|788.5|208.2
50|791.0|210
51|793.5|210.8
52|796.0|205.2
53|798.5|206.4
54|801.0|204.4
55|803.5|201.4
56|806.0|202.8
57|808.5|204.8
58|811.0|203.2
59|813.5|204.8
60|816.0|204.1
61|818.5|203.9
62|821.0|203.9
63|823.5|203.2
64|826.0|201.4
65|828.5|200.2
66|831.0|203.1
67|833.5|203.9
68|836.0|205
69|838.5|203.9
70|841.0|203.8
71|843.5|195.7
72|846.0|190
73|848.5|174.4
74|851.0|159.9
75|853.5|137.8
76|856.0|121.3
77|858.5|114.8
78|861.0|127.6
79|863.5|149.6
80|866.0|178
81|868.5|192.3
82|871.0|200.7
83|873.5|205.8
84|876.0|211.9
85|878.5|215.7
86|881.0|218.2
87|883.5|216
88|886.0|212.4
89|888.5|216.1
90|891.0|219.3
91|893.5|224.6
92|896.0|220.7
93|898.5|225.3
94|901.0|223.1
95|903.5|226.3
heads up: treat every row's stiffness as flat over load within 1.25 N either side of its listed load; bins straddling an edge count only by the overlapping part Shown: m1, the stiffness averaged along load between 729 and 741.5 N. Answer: 208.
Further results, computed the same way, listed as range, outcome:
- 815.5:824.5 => 204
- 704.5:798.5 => 202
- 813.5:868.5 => 181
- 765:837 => 205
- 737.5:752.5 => 209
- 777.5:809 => 207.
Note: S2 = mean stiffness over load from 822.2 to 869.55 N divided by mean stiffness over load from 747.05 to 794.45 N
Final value 0.87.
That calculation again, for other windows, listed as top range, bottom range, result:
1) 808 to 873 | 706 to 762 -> 0.92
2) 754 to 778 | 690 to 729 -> 1.12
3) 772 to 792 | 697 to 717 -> 1.23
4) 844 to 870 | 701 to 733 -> 0.82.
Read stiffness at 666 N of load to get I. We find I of 204.6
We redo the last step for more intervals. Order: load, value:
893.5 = 224.6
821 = 203.9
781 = 206.6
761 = 195.3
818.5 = 203.9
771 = 202.6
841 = 203.8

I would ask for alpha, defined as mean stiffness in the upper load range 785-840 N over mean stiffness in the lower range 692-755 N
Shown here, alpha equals 1.1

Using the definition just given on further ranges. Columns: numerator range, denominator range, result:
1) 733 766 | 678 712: 1.17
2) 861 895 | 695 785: 1.03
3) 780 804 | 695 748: 1.09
